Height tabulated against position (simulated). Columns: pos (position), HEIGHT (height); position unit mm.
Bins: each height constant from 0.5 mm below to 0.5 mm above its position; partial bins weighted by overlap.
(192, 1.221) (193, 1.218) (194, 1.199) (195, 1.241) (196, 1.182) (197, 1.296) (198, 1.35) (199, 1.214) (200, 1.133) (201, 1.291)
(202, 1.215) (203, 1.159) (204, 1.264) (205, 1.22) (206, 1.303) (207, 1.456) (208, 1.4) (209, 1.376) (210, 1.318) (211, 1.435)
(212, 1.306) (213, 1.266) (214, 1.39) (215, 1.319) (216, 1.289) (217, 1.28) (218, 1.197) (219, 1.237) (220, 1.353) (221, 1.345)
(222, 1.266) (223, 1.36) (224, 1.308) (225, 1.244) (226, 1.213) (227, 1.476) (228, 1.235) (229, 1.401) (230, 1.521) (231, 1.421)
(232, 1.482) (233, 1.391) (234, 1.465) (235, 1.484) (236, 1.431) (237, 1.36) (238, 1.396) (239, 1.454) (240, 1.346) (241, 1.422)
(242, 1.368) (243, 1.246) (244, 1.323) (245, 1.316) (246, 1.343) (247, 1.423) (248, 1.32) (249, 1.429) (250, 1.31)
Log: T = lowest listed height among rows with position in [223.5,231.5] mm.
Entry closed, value 1.213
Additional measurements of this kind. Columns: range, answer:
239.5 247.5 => 1.246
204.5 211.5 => 1.22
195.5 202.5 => 1.133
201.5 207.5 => 1.159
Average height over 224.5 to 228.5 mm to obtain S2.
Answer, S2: 1.29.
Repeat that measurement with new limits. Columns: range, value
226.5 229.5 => 1.37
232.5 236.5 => 1.44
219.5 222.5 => 1.32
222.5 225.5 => 1.3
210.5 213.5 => 1.34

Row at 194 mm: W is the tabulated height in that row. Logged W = 1.199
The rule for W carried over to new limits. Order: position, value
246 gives 1.343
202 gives 1.215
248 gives 1.32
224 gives 1.308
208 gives 1.4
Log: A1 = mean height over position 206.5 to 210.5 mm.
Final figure 1.39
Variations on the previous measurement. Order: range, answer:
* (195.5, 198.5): 1.28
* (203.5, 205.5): 1.24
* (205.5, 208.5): 1.39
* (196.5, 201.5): 1.26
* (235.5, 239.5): 1.41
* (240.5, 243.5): 1.35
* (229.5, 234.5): 1.46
